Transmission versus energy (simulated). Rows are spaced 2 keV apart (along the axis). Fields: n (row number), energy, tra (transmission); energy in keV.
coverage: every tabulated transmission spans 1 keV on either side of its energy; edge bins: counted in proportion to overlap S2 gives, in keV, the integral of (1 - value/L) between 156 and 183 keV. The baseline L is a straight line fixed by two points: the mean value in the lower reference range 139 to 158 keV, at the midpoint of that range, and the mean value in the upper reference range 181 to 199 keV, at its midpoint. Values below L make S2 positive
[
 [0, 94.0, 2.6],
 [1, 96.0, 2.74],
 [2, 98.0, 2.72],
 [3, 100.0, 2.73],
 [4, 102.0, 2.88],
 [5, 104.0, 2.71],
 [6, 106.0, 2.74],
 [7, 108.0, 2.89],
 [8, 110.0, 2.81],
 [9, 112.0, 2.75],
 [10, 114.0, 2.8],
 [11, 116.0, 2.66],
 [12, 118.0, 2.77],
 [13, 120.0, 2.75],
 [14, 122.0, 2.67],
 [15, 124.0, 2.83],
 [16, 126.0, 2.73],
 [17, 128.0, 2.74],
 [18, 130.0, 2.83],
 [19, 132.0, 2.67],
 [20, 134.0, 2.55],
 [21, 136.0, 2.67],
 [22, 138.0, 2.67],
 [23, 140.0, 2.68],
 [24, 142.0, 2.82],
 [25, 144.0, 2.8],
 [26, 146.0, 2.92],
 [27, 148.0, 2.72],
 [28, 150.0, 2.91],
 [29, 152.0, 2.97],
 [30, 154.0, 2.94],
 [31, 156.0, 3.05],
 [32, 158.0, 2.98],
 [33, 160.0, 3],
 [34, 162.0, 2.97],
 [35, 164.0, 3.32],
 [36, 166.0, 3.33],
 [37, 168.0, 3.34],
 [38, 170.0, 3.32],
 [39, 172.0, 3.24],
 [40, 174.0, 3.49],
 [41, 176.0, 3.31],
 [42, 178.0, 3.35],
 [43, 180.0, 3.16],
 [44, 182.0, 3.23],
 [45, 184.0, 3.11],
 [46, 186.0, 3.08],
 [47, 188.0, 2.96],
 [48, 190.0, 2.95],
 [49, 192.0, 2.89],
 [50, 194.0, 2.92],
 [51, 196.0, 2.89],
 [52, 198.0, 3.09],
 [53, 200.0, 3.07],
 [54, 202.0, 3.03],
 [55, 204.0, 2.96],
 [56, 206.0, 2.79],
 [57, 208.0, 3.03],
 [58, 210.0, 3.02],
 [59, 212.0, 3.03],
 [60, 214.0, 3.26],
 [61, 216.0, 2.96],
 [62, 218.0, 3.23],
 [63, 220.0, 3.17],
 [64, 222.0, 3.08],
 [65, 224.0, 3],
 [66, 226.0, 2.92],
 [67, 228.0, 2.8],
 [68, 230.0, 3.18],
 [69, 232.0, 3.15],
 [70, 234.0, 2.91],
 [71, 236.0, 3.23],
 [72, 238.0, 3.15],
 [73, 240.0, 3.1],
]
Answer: -2.59 keV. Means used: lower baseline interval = 2.87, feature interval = 3.23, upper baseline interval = 3.01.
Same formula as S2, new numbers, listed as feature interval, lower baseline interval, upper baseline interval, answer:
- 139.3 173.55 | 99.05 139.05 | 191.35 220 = -2.0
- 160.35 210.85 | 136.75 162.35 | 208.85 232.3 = -2.4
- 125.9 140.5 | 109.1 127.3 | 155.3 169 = 1.0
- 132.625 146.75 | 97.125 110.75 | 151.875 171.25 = 1.3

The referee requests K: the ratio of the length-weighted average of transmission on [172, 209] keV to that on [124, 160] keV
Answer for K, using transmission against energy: 1.1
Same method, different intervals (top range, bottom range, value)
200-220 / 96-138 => 1.11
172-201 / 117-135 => 1.14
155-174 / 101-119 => 1.15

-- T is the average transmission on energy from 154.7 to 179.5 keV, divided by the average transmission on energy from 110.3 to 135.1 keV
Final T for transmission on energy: 1.18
